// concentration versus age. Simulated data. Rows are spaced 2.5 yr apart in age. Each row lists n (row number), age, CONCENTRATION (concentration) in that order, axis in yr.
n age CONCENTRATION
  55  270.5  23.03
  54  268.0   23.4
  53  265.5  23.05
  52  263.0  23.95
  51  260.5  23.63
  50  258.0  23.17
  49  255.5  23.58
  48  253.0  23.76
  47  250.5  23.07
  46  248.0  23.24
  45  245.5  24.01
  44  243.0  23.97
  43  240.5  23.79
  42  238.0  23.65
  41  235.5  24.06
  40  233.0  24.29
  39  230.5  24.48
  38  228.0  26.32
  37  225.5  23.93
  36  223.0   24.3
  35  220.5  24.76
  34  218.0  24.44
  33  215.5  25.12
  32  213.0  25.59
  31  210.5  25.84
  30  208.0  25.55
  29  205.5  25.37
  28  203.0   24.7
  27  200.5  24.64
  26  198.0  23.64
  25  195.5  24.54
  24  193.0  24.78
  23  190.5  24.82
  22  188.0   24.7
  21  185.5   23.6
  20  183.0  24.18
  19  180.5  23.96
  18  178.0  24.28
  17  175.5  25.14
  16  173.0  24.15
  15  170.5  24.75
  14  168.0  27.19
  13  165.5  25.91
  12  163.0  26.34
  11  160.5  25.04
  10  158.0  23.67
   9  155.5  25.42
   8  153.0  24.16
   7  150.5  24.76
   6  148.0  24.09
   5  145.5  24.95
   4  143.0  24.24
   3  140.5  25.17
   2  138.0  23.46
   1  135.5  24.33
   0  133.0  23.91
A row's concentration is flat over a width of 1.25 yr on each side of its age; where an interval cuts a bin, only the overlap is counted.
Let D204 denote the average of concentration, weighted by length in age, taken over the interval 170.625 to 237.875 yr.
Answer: 24.6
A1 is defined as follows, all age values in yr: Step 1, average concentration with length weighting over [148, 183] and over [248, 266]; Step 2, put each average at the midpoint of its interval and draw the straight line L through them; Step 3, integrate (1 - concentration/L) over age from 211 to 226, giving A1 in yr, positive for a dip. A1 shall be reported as -0.4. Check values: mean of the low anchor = 24.9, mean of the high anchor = 23.5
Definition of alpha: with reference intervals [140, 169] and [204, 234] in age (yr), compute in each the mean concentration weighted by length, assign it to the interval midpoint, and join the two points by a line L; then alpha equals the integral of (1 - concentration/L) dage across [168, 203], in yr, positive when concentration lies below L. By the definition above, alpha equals 0.7 yr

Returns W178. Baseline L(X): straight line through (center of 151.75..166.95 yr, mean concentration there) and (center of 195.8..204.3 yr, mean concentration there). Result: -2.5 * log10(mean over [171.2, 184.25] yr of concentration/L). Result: 0.02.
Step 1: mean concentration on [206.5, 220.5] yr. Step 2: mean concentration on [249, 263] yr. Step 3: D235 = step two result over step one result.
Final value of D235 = 0.93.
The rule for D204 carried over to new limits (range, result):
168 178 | 24.9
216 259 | 24.1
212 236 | 24.7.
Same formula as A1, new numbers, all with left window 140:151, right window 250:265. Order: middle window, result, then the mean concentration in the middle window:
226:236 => -0.42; 24.8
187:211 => -0.74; 24.8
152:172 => -0.71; 25.3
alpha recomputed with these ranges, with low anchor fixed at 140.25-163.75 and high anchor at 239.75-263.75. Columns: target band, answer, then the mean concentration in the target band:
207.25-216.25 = -0.6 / 25.5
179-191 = 0.1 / 24.2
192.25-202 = -0.1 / 24.4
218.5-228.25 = -0.3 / 24.6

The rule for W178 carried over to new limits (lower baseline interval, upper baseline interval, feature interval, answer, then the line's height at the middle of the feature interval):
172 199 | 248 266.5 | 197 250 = -0.03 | 23.9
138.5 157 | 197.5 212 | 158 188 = 0.00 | 24.8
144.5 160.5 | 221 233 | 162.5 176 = -0.04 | 24.6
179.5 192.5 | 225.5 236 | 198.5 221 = -0.02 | 24.5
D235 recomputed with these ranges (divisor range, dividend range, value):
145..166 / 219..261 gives 0.96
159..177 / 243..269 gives 0.92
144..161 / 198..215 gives 1.02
